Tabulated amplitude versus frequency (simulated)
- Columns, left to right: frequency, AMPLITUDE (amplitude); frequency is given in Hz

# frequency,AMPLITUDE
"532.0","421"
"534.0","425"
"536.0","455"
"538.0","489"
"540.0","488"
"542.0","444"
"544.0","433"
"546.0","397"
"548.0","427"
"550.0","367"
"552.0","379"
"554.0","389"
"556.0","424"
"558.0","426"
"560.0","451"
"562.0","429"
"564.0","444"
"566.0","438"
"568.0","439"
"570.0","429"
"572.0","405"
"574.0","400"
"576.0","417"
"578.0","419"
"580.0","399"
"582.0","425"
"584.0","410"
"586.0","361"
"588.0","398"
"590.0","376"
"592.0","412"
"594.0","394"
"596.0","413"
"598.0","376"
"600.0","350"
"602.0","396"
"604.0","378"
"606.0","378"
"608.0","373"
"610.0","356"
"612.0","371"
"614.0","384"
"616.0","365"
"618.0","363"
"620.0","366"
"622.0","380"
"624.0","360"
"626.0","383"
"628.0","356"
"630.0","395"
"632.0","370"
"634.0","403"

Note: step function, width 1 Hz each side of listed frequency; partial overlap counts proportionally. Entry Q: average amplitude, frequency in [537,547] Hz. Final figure 450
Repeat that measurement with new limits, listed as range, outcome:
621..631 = 375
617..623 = 370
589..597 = 399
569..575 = 411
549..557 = 390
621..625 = 370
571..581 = 408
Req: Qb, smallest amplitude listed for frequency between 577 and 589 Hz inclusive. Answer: 361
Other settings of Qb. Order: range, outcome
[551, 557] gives 379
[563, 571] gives 429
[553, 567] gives 389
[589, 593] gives 376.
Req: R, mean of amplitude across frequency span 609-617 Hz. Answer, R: 369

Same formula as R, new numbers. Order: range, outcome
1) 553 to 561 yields 422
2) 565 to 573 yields 428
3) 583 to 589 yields 390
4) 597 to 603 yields 374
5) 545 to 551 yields 397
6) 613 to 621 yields 370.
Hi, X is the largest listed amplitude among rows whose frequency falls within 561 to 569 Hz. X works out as 444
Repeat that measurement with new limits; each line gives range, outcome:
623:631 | 395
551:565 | 451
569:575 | 429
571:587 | 425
